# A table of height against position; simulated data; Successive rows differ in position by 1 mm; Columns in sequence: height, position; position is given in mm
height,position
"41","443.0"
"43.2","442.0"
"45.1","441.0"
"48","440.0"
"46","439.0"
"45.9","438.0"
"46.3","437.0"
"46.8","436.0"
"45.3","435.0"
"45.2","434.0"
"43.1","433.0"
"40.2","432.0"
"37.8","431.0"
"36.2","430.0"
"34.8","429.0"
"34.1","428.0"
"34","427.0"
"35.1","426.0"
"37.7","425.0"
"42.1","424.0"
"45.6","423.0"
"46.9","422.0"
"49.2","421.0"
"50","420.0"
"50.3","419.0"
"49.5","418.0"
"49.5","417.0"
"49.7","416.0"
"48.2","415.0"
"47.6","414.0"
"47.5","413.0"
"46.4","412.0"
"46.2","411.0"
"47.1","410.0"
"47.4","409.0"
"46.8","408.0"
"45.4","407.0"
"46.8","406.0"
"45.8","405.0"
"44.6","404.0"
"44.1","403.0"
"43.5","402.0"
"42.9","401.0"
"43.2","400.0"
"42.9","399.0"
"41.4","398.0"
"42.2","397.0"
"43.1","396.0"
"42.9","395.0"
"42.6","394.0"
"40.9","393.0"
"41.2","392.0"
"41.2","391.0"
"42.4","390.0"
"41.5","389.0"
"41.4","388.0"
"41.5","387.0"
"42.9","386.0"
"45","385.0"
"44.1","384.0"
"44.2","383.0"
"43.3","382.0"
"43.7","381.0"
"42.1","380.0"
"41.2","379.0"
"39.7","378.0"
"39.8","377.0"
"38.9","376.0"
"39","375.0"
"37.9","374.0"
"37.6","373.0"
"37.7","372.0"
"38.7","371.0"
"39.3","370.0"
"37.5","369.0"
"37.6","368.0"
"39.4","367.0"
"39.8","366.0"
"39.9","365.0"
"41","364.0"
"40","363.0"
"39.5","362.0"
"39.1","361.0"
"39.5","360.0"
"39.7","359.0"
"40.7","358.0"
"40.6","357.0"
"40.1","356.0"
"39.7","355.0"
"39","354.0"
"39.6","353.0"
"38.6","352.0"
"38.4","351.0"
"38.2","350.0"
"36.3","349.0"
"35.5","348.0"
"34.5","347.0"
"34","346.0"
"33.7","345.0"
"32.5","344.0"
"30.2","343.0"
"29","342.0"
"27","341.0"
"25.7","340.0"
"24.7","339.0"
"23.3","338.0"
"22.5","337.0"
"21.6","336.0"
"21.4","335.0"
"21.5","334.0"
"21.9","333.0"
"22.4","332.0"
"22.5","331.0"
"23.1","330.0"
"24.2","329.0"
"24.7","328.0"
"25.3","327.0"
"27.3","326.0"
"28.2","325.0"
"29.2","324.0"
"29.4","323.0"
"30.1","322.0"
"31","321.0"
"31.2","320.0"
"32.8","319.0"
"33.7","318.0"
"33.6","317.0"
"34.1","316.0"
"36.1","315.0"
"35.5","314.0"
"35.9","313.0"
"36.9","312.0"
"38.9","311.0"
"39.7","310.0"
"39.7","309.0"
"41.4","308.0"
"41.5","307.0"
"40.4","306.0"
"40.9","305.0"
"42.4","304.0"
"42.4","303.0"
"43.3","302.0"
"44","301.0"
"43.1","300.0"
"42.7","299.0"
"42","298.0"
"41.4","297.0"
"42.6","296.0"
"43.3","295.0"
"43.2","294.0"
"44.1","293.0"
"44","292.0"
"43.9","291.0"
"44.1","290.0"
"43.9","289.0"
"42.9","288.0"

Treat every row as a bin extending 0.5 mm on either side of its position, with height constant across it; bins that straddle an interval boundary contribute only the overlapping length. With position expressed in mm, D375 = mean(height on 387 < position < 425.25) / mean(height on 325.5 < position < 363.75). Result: 1.42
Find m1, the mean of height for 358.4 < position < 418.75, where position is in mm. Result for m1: 42.6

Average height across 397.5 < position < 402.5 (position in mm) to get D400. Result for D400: 42.8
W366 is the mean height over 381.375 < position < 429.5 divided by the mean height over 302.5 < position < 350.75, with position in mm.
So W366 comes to 1.4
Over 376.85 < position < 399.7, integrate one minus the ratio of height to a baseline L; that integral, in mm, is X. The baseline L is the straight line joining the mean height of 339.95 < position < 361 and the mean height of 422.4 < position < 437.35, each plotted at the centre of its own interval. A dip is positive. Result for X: -2.5 mm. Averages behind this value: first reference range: 36.1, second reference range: 40.3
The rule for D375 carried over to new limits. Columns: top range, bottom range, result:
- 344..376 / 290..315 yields 0.93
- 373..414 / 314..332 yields 1.48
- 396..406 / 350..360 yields 1.10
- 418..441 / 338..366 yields 1.19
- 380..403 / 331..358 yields 1.37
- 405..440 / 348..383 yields 1.13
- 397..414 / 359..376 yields 1.16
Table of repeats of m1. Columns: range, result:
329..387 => 35.5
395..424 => 46.1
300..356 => 32.7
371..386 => 41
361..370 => 39.3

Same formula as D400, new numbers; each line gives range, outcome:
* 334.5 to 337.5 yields 21.8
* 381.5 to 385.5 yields 44.1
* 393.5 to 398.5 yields 42.4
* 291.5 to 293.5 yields 44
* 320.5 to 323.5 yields 30.2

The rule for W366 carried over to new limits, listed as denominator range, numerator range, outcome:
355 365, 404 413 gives 1.16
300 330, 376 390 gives 1.21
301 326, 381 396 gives 1.18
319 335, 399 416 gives 1.75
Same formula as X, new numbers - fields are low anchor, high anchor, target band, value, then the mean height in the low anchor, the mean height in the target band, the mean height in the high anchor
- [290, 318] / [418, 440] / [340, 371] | 3.2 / 40.6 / 37.2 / 42.8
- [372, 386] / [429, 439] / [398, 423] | -2.7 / 41.2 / 46.6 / 42.7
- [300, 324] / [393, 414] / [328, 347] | 6.5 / 37.1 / 25.8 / 44.6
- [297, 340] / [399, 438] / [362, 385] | -0.7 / 32.6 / 40.2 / 44.3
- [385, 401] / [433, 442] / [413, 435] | 0.6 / 42.2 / 43.3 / 45.8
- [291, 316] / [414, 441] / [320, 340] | 7.9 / 41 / 25.1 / 43.8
